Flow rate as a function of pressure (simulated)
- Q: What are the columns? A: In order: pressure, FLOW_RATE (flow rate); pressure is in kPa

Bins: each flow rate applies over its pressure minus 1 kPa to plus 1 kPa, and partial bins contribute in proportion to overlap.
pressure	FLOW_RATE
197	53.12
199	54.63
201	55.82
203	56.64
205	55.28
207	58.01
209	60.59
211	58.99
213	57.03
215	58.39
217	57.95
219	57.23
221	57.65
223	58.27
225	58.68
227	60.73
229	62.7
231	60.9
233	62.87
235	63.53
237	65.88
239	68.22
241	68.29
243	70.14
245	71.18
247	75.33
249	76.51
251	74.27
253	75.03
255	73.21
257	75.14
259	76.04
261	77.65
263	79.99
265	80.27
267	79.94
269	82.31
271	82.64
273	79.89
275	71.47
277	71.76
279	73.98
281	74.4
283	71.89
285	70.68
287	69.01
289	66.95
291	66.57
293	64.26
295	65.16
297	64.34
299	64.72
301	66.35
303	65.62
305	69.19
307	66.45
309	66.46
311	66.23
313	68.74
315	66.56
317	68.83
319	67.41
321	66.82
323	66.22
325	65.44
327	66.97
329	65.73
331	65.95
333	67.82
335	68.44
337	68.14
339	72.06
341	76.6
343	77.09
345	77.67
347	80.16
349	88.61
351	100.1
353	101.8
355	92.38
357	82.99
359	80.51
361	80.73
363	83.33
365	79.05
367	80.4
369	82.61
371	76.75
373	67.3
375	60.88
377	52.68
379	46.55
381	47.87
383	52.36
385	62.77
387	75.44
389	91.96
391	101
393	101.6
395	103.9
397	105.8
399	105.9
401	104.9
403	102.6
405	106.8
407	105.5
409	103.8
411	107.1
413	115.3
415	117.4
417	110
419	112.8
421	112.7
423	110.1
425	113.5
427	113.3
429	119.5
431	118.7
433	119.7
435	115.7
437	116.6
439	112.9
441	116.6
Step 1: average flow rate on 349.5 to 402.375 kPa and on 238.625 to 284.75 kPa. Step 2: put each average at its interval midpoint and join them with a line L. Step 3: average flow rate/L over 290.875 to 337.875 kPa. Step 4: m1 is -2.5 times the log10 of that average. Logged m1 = 0.175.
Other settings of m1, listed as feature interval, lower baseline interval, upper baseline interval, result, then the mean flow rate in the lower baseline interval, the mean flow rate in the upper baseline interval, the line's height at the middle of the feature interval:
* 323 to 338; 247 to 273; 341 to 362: 0.246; 77.7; 85.7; 83.9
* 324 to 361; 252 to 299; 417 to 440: 0.180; 73.4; 115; 91.5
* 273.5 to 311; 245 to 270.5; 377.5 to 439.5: 0.201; 77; 101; 82.4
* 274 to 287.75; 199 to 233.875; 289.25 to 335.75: -0.129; 58.6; 66.5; 63.9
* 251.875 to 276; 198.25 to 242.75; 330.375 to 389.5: -0.201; 60.1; 74.6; 64.6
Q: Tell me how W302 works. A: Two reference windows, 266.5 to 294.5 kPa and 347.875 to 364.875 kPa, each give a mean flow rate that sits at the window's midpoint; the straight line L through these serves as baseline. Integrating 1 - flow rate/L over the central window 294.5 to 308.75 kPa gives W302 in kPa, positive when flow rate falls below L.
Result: 2.1 kPa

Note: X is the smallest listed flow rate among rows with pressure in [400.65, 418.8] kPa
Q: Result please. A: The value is 102.6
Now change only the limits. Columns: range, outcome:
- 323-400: 46.55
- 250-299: 64.26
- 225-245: 58.68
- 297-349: 64.34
